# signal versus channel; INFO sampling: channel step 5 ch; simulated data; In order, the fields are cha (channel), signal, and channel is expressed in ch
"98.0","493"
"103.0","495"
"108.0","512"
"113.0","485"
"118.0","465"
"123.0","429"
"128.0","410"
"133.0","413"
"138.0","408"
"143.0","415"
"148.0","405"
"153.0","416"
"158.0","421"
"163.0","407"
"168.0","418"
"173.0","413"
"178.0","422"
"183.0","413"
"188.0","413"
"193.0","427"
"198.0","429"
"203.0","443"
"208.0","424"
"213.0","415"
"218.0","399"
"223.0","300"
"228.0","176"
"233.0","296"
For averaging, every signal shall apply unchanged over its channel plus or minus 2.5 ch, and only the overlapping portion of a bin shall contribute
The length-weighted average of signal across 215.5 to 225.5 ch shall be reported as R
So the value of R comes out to 350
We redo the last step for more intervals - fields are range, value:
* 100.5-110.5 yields 504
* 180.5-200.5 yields 420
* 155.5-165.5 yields 414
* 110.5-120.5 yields 475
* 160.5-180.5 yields 415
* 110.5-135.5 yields 440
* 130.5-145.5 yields 412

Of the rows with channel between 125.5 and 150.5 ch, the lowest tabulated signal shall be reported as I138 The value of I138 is 405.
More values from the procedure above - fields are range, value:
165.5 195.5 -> 413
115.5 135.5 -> 410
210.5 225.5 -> 300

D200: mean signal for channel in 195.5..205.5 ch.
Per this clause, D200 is 436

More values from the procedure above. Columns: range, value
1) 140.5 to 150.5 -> 410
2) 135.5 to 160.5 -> 413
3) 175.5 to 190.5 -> 416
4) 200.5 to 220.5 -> 420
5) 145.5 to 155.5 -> 410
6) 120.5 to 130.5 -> 420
